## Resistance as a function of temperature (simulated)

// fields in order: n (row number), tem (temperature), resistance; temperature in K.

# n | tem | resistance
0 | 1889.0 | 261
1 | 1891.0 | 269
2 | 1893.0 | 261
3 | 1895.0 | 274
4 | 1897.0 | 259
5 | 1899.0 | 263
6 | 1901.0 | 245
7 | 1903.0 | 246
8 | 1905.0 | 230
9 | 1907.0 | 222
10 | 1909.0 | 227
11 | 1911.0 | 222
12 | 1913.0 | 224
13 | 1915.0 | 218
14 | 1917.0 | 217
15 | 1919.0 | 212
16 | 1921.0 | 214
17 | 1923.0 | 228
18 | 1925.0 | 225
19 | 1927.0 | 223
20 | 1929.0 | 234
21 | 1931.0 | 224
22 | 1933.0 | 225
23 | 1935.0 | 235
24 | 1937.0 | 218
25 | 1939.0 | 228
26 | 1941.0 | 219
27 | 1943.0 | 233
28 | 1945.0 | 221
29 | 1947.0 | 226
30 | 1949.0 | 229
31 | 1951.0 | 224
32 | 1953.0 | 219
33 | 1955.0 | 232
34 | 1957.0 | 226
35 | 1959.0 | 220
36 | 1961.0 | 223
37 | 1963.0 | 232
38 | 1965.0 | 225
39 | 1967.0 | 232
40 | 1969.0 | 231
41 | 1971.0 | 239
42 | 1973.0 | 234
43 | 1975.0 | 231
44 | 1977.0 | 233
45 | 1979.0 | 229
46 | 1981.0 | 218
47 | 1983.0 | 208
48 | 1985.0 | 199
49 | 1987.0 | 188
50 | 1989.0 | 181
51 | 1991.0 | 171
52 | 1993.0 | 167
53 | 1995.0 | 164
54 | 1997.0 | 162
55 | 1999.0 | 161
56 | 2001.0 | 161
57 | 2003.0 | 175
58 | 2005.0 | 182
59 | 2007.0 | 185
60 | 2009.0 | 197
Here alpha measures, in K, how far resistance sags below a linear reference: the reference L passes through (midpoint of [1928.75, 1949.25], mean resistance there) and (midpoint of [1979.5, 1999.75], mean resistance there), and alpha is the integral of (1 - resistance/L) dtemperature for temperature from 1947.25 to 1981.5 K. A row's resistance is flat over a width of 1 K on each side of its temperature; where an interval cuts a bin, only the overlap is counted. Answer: -4.0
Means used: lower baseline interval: 226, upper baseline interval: 183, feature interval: 228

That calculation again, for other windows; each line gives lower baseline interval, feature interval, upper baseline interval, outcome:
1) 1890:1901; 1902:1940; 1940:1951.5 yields 2.96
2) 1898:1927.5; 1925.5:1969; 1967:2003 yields -2.50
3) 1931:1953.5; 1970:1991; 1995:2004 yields -3.25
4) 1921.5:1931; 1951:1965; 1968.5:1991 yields -0.36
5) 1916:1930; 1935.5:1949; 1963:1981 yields 0.03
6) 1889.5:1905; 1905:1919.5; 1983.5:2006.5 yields 1.41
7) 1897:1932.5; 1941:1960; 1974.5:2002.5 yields -1.39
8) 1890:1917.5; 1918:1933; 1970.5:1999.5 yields 0.47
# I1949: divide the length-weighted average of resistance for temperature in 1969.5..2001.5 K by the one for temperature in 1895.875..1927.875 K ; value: 0.9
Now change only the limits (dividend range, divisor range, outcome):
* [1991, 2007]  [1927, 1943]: 0.75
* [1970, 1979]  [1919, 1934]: 1.04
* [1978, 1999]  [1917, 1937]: 0.84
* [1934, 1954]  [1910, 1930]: 1.02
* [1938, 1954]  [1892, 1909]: 0.90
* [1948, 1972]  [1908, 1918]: 1.03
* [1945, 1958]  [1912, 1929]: 1.02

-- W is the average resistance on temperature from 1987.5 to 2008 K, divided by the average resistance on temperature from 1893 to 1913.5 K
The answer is 0.7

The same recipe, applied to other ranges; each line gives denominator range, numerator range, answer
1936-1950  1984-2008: 0.78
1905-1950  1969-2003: 0.88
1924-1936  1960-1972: 1.01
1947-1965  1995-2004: 0.73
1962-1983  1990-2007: 0.74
